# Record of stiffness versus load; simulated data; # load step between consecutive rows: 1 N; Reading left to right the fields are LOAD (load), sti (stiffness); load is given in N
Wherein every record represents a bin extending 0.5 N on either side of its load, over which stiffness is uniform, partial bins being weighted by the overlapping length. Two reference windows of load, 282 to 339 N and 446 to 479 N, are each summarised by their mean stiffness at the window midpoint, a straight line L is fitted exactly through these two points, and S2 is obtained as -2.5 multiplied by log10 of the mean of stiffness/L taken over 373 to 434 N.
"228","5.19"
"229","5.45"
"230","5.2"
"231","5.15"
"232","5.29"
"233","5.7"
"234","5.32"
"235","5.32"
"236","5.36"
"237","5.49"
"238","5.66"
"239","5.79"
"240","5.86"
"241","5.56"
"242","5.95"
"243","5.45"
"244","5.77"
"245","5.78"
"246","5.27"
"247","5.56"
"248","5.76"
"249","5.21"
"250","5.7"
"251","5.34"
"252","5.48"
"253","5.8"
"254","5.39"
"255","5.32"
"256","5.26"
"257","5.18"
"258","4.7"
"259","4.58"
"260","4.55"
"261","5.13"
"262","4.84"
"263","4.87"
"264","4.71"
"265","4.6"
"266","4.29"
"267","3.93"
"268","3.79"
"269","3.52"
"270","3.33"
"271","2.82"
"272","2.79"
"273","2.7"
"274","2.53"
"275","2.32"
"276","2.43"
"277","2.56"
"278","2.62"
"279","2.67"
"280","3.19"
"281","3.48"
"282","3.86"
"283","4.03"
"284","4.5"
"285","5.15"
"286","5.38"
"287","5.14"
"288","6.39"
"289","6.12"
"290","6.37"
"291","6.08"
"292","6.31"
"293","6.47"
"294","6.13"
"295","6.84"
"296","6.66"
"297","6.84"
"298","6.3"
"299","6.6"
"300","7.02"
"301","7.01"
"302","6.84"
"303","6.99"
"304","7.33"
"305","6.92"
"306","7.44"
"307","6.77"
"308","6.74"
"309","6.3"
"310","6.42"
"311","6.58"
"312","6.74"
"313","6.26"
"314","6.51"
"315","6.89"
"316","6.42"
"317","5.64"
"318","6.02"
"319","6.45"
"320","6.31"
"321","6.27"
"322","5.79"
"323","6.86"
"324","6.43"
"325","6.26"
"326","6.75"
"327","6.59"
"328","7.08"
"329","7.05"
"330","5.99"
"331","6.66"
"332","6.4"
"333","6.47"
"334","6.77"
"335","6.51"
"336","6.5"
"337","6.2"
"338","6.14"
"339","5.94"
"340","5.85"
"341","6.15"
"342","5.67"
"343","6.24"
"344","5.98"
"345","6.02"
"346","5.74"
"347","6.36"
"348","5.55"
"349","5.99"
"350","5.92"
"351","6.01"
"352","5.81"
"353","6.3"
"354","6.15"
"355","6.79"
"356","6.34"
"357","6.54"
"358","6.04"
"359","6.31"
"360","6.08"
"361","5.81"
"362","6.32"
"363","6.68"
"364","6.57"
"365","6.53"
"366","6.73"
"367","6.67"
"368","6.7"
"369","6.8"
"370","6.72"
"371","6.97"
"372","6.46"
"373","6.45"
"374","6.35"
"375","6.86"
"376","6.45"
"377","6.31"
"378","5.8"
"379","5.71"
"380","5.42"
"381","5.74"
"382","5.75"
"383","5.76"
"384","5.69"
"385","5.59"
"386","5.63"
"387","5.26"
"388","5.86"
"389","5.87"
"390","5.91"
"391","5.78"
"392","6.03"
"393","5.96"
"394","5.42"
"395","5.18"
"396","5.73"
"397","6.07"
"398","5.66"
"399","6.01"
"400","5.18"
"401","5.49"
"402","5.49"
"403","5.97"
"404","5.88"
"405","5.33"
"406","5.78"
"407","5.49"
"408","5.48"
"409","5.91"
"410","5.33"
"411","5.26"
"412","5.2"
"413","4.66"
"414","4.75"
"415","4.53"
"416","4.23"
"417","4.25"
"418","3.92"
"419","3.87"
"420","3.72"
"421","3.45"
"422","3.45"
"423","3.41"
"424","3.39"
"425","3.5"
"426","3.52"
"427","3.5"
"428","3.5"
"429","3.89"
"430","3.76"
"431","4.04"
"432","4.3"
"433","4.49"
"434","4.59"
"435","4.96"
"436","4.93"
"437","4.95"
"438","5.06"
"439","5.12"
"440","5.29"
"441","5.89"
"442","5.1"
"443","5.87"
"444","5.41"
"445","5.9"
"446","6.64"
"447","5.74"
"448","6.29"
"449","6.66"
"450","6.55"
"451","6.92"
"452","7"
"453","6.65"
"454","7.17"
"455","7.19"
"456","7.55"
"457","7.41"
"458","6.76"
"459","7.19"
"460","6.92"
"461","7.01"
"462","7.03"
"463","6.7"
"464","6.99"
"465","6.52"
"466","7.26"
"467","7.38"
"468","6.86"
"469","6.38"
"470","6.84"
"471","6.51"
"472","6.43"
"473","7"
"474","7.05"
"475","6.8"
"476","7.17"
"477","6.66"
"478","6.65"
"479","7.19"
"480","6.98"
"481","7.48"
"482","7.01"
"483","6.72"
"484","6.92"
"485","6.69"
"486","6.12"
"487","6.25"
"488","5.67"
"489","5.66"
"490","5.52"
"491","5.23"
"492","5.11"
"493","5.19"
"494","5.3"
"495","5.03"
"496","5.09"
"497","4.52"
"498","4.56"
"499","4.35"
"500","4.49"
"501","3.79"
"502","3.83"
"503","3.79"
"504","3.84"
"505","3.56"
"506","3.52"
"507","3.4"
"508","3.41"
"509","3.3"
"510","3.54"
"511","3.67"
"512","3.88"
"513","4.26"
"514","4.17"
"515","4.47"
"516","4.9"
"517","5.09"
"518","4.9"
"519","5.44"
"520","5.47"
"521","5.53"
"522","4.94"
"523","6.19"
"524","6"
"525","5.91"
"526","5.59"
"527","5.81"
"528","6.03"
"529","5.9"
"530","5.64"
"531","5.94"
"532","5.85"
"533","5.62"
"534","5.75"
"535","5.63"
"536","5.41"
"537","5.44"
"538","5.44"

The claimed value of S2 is 0.29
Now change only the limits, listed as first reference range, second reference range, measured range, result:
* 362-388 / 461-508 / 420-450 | 0.26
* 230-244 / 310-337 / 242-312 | 0.15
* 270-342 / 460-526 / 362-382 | -0.13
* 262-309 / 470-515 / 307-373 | -0.24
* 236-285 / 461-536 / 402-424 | 0.10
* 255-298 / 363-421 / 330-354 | -0.18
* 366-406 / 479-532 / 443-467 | -0.23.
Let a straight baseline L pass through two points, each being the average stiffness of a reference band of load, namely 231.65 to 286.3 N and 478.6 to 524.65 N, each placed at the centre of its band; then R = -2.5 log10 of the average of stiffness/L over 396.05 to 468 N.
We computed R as -0.11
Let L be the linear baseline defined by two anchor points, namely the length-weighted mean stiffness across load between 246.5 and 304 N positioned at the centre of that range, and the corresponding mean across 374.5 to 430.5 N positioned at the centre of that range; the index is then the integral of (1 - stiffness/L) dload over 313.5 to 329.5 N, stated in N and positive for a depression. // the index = -4.7 N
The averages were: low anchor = 4.93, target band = 6.46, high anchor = 5.12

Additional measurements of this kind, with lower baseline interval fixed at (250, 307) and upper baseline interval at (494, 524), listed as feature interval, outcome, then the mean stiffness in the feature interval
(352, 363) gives -3.33 N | 6.27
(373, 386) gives -3.30 N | 5.96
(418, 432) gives 2.97 N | 3.65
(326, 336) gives -3.56 N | 6.61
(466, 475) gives -4.61 N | 6.83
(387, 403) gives -3.36 N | 5.7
